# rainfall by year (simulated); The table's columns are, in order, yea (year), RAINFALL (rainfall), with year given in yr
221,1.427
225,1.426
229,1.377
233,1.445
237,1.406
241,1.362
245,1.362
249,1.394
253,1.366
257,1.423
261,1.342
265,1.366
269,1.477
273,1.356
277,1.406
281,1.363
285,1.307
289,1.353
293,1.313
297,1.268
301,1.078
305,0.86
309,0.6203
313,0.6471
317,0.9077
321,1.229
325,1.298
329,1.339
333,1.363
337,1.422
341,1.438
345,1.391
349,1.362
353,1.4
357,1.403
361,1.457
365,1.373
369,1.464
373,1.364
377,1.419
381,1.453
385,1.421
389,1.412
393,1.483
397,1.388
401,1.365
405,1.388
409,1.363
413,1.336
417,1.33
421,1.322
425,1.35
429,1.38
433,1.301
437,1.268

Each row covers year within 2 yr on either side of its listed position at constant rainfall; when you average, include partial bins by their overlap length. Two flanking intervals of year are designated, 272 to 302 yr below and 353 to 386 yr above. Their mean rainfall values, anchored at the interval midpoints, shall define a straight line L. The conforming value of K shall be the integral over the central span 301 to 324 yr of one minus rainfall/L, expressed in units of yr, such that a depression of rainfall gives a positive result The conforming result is 7.8 yr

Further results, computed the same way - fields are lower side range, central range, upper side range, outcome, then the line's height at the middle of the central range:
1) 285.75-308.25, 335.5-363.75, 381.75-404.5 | -2.50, 1.3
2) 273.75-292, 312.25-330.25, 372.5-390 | 3.60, 1.38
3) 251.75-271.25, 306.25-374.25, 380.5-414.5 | 6.82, 1.4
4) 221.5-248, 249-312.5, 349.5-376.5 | 6.88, 1.4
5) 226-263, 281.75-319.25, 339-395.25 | 9.34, 1.4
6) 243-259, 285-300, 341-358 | 1.02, 1.39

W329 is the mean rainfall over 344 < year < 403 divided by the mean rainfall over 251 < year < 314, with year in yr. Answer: 1.15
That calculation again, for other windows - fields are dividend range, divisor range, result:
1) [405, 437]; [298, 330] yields 1.35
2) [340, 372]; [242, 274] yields 1.02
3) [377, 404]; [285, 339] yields 1.25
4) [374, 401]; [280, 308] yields 1.19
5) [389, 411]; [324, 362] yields 1.01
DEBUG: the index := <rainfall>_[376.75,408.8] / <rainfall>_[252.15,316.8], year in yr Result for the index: 1.17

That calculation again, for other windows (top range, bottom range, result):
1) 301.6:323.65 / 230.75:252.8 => 0.63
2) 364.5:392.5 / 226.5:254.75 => 1.02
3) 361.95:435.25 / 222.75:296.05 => 1.00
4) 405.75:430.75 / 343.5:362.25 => 0.96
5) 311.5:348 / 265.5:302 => 0.93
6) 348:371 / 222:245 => 1.01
